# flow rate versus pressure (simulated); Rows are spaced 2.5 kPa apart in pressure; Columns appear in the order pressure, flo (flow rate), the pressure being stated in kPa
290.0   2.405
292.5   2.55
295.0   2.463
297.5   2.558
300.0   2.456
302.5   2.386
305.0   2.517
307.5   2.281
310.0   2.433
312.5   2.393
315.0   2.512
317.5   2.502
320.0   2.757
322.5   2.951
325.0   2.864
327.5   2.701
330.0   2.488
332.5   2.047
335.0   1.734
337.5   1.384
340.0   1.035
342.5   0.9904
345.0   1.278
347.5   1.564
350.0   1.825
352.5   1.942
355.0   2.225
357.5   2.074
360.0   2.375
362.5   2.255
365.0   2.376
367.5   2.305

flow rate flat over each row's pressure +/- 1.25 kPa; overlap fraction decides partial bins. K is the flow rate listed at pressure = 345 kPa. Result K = 1.278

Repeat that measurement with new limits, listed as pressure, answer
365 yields 2.376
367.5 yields 2.305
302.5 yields 2.386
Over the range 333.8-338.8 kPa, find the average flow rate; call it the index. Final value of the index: 1.55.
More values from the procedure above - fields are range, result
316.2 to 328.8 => 2.75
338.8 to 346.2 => 1.1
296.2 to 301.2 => 2.51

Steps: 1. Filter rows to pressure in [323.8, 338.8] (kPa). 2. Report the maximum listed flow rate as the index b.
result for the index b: 2.864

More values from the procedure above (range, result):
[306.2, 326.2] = 2.951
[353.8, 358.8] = 2.225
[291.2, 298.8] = 2.558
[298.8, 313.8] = 2.517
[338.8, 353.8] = 1.942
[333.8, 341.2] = 1.734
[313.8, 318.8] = 2.512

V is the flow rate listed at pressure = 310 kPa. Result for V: 2.433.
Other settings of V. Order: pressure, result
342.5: 0.9904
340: 1.035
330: 2.488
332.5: 2.047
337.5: 1.384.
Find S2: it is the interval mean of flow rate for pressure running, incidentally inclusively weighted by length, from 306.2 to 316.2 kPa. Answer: 2.4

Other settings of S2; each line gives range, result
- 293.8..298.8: 2.51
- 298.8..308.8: 2.41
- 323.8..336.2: 2.37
